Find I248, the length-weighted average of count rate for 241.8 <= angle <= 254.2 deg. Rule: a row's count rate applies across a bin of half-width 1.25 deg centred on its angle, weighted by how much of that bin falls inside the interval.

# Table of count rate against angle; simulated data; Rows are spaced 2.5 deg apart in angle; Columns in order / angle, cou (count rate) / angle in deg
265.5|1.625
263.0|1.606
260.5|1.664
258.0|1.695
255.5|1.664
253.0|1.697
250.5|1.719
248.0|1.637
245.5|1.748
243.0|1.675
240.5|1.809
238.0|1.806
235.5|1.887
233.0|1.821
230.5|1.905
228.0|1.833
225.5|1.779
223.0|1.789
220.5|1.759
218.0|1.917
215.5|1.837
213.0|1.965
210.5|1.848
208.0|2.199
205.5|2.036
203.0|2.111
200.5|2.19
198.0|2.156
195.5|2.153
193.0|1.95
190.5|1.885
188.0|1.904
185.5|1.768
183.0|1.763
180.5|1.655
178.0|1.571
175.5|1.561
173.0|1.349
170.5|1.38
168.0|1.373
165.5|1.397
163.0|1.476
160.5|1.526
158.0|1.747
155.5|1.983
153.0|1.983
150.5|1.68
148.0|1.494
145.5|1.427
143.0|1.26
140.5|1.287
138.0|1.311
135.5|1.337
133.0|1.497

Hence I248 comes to 1.7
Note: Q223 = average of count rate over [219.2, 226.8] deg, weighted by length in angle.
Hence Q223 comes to 1.78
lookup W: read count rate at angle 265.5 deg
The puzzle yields 1.625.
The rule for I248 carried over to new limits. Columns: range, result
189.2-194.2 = 1.92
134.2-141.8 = 1.31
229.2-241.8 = 1.84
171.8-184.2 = 1.58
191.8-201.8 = 2.11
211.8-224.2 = 1.85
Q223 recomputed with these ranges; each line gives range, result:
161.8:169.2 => 1.42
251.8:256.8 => 1.68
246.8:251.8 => 1.68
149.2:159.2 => 1.85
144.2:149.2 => 1.46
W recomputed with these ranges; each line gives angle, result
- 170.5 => 1.38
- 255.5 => 1.664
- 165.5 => 1.397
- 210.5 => 1.848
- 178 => 1.571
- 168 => 1.373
